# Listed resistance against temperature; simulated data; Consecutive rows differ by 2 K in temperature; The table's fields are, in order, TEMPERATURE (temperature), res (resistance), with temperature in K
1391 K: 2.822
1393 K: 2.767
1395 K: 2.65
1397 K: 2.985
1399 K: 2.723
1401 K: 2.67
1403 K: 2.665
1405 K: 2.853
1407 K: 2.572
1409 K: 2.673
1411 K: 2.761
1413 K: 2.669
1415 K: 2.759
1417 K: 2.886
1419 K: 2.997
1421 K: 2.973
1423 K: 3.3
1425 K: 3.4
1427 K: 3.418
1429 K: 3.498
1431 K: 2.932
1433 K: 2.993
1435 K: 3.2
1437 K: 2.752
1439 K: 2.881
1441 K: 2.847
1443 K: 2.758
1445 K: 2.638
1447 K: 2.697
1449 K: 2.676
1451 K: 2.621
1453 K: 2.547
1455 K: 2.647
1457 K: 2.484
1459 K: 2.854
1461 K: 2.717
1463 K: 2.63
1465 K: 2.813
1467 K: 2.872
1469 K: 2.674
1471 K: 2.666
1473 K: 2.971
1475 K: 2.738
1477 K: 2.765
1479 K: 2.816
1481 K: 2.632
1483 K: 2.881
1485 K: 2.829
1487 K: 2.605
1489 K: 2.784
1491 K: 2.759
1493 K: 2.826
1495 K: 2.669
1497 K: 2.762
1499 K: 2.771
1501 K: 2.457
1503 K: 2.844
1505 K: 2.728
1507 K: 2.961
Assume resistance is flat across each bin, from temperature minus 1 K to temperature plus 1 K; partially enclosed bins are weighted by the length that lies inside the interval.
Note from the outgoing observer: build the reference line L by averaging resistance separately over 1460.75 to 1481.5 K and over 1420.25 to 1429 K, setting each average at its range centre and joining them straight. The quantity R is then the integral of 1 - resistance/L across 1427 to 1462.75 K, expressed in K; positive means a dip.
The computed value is 2.9 K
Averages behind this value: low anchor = 3.31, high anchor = 2.76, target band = 2.82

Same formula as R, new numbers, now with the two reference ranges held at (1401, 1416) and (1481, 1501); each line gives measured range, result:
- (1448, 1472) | 0.4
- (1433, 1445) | -0.7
